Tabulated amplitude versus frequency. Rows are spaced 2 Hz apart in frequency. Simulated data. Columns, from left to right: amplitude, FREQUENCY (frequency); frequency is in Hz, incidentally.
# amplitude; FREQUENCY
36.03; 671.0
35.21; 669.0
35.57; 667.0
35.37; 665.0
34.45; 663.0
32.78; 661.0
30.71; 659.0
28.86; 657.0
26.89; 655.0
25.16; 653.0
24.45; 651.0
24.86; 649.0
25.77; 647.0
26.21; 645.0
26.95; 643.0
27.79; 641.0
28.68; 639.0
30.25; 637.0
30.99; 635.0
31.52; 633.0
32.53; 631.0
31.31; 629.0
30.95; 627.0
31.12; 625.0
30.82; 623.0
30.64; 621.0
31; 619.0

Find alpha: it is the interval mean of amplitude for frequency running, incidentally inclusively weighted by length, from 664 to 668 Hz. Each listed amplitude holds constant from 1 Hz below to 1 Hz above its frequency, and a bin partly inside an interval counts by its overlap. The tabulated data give 35.5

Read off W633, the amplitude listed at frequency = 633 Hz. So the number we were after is 31.52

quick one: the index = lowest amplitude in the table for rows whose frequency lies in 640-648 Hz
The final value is 25.77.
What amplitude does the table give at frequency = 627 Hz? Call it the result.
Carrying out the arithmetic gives 30.95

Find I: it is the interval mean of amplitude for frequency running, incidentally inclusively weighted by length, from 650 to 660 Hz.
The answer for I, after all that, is 27.2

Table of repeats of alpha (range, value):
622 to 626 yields 31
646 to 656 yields 25.4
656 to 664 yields 31.7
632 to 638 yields 30.9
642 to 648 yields 26.3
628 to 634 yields 31.8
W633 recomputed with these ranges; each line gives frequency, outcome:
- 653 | 25.16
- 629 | 31.31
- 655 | 26.89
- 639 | 28.68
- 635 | 30.99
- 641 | 27.79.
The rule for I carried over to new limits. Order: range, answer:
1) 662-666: 34.9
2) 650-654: 24.8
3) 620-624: 30.7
